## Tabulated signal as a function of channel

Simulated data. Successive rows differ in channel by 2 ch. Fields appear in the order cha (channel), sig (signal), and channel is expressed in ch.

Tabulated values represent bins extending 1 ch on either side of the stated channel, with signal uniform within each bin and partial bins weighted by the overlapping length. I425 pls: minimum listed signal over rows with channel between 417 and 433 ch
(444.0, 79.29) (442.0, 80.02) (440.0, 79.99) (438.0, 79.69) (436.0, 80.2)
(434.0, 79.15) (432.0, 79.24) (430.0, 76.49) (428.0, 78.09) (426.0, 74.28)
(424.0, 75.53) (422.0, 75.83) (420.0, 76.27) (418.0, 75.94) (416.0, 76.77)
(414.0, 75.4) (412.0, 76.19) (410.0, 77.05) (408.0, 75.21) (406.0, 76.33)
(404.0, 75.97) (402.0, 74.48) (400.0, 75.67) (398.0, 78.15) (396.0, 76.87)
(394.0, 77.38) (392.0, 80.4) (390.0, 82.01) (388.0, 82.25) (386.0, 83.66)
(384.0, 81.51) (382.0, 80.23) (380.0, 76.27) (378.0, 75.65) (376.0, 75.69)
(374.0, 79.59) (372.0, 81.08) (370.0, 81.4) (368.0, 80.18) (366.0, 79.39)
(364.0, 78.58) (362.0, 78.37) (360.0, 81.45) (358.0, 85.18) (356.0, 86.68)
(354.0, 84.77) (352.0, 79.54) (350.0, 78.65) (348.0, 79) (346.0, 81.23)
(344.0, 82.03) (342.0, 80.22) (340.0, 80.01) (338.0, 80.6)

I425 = 74.28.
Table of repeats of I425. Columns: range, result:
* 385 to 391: 82.01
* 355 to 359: 85.18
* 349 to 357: 78.65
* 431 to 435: 79.15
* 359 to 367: 78.37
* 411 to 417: 75.4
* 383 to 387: 81.51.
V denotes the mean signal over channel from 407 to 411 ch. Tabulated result 76.1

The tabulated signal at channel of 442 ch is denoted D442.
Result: 80.02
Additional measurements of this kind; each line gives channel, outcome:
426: 74.28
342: 80.22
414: 75.4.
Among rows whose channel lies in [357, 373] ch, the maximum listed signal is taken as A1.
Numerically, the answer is 85.18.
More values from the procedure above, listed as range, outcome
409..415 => 77.05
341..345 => 82.03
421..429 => 78.09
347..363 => 86.68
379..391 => 83.66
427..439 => 80.2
